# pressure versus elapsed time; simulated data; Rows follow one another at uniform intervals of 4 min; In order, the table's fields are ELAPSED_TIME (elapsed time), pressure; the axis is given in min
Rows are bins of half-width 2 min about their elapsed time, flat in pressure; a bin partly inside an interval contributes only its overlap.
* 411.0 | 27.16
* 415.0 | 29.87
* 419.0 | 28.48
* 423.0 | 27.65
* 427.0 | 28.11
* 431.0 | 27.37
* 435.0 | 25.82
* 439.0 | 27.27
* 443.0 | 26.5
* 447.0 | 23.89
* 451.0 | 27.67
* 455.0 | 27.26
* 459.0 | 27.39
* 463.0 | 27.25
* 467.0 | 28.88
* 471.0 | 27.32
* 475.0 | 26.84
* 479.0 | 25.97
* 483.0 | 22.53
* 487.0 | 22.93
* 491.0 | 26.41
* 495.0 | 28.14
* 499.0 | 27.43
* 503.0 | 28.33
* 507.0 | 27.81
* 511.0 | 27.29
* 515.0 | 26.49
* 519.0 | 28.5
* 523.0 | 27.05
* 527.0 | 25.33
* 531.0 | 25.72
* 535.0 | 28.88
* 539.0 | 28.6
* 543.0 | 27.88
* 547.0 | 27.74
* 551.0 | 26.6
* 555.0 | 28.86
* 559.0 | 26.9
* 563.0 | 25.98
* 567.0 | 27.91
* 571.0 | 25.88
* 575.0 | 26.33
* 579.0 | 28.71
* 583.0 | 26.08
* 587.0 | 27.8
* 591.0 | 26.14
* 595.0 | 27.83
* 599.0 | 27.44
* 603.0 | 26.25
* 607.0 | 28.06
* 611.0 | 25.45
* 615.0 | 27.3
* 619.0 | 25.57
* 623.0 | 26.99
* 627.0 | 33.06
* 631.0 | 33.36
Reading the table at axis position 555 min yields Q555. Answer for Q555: 28.86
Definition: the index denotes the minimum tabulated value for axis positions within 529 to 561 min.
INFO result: 25.72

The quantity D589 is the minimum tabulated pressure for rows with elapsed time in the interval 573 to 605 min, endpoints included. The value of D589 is 26.08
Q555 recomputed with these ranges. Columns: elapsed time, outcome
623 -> 26.99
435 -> 25.82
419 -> 28.48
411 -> 27.16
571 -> 25.88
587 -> 27.8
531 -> 25.72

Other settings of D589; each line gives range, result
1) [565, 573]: 25.88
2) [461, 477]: 26.84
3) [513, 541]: 25.33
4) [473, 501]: 22.53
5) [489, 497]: 26.41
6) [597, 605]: 26.25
